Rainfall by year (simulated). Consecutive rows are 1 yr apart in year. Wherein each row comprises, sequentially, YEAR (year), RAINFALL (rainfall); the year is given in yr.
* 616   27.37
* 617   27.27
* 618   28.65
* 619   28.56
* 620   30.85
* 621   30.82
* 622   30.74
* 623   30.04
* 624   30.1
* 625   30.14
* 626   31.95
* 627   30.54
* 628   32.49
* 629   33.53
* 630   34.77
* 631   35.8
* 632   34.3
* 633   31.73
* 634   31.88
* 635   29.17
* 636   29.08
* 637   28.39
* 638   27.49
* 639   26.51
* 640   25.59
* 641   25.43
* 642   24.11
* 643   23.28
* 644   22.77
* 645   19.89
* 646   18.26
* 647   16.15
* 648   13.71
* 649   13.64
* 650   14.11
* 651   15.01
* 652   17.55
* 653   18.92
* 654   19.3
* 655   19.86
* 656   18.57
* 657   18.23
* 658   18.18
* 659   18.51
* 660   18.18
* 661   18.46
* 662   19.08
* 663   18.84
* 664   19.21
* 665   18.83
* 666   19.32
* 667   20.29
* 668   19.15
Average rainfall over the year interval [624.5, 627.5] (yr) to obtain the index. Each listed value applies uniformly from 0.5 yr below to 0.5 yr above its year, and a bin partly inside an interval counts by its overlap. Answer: 30.9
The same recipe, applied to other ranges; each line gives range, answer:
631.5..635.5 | 31.8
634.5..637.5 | 28.9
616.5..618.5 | 28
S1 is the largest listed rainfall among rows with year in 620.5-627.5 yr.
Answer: 31.95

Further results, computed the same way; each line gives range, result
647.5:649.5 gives 13.71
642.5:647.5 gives 23.28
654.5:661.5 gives 19.86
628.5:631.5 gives 35.8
